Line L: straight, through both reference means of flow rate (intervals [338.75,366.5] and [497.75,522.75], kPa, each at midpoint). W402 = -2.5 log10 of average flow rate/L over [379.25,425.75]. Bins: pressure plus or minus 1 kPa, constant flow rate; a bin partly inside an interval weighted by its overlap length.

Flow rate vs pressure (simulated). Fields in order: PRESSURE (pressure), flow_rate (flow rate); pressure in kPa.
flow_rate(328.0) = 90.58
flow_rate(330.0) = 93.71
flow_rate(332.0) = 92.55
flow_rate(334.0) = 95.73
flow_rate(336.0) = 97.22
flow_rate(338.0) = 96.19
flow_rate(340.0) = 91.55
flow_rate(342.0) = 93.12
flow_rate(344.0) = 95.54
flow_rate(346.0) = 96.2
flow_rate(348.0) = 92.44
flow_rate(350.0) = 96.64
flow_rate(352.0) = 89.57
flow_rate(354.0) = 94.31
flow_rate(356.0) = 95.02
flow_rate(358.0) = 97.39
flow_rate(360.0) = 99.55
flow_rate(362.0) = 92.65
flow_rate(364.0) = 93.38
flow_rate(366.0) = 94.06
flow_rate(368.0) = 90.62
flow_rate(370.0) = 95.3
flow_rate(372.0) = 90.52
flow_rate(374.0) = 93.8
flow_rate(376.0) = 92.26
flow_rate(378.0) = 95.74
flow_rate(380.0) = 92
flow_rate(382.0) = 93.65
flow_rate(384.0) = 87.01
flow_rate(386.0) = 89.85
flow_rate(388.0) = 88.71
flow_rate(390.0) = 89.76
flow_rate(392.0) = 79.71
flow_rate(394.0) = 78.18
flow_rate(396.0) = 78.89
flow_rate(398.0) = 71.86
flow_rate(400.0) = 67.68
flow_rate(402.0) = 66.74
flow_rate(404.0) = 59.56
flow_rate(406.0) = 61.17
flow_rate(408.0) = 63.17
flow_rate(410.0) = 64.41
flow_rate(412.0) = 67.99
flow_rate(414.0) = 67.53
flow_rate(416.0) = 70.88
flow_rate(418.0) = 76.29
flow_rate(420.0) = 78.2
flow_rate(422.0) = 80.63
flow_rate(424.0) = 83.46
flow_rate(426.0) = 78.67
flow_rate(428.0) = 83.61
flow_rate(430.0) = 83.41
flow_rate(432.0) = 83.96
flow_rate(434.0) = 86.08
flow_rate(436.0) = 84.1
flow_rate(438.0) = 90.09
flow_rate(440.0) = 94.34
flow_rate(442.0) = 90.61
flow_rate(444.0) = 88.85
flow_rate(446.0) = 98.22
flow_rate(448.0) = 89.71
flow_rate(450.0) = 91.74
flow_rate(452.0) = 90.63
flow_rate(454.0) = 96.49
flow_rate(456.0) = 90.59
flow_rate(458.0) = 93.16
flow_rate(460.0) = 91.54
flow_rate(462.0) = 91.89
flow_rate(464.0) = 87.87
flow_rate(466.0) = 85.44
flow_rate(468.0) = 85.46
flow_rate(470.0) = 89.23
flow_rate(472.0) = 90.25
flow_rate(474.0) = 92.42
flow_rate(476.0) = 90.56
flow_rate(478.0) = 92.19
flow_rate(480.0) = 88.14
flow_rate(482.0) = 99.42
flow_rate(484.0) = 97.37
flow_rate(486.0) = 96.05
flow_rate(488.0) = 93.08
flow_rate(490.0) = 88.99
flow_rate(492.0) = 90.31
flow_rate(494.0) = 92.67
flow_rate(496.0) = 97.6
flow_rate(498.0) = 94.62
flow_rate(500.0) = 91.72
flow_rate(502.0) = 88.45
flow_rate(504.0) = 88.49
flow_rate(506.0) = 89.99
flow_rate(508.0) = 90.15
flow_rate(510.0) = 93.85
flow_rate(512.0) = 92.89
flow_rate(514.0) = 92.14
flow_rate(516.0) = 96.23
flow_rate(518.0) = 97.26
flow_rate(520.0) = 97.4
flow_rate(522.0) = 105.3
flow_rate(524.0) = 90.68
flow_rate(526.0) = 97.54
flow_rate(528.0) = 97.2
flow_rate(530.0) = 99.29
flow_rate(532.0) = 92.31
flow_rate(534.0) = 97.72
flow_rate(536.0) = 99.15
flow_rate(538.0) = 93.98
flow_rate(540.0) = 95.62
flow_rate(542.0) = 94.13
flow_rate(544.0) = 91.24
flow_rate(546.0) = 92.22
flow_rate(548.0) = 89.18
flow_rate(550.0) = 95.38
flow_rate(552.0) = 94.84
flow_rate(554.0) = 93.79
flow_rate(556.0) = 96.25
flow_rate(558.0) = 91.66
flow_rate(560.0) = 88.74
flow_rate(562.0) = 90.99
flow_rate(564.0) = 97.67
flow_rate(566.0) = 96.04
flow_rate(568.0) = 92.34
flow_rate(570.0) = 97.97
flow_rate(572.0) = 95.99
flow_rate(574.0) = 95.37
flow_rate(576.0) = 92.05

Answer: 0.23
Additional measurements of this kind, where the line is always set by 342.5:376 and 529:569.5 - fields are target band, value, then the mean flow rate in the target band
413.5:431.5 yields 0.197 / 78.5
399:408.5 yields 0.424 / 63.7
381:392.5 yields 0.067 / 88.5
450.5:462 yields 0.020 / 92.4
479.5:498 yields 0.003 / 93.9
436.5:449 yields 0.029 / 91.7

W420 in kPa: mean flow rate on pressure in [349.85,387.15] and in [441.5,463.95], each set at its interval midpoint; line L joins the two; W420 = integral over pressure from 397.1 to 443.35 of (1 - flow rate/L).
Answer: 8.0 kPa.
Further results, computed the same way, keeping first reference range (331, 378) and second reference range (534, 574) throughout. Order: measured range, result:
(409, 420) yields 2.80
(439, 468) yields 0.89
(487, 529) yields 0.24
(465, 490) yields 0.71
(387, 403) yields 2.80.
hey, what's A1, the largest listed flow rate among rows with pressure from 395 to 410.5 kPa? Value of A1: 78.89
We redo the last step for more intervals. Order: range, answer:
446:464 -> 98.22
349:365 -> 99.55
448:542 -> 105.3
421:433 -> 83.96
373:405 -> 95.74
